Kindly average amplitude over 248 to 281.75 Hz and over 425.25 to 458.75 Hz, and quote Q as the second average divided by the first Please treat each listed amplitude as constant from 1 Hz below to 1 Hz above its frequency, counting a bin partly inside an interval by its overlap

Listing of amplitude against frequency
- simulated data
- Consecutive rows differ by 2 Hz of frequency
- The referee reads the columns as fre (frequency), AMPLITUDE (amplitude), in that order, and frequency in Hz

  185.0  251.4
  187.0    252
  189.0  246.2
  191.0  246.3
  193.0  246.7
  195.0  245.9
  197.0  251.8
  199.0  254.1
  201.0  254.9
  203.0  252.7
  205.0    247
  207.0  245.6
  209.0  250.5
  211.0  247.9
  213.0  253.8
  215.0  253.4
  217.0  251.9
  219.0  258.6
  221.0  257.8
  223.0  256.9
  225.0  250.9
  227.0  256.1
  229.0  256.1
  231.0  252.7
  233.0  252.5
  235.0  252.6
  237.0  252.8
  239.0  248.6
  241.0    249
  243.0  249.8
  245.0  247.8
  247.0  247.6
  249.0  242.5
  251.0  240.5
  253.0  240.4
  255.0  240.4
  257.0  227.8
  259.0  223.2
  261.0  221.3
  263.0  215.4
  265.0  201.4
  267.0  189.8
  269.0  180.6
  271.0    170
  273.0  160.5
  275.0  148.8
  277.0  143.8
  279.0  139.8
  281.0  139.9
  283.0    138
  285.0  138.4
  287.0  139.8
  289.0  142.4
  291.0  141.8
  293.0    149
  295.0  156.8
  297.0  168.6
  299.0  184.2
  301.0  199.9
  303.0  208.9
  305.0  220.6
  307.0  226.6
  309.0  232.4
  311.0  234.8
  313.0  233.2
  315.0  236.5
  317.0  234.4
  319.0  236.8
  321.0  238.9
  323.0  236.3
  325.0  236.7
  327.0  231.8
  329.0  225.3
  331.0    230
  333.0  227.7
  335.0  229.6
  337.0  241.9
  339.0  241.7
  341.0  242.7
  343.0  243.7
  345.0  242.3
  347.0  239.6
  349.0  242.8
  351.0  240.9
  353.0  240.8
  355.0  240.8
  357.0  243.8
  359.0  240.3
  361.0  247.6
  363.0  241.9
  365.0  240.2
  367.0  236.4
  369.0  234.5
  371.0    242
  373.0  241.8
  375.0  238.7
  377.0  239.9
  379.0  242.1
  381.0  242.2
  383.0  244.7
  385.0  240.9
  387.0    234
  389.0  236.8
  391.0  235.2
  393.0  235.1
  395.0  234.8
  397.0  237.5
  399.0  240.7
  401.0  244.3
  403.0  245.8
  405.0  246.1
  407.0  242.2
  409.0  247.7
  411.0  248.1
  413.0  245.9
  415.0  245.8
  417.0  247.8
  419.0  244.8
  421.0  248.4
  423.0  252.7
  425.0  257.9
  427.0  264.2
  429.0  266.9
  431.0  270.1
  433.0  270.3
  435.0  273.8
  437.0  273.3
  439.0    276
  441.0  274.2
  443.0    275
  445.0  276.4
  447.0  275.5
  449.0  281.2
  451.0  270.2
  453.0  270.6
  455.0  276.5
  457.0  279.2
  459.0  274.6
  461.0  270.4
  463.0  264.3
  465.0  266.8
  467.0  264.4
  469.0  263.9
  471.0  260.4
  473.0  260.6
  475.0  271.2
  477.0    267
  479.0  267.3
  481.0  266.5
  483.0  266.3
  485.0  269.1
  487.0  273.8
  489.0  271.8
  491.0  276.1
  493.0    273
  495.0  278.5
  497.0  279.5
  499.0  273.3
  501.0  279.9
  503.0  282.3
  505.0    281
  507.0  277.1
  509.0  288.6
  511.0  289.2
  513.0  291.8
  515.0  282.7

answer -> 1.39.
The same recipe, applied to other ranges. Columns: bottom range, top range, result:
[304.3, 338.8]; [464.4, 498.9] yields 1.16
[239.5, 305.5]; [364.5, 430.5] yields 1.28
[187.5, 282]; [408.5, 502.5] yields 1.16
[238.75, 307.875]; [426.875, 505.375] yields 1.41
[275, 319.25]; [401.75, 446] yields 1.42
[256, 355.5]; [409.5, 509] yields 1.31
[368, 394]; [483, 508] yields 1.15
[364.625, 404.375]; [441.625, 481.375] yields 1.13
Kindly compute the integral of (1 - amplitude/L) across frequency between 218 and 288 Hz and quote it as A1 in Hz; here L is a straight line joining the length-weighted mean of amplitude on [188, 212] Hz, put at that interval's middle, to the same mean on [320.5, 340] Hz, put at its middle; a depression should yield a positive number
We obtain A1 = 8.1 Hz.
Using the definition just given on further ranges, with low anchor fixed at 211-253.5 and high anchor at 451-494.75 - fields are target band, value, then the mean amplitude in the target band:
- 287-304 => 5.9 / 167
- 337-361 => 1.7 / 242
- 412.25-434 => 0.8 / 256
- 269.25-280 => 4.2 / 155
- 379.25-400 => 2.0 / 238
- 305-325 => 1.8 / 234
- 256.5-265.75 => 1.3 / 218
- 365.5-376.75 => 1.0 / 239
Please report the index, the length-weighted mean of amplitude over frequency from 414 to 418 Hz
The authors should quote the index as 247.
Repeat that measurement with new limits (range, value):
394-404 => 241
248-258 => 238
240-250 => 247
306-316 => 233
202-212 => 249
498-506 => 279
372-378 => 240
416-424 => 248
